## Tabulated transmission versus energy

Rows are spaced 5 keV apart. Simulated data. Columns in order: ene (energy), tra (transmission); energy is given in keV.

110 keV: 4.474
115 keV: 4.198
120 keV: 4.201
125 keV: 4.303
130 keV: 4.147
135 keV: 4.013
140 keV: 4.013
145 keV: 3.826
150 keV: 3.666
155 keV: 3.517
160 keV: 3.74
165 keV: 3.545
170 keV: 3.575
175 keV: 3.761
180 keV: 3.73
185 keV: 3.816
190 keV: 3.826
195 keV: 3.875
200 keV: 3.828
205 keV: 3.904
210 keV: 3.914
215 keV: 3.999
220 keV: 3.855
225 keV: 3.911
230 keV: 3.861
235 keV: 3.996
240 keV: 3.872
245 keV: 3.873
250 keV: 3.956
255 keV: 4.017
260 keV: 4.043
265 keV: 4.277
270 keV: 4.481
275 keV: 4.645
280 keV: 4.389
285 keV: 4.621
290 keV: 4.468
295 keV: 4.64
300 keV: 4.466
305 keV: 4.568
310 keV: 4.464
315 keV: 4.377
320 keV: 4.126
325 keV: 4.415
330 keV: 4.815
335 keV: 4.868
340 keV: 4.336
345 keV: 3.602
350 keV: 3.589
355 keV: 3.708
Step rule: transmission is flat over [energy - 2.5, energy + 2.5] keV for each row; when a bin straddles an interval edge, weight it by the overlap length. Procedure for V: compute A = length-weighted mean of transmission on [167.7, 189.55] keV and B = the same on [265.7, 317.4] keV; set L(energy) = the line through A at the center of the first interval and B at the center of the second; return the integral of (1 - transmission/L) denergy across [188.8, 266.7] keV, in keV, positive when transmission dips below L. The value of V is 2.46 keV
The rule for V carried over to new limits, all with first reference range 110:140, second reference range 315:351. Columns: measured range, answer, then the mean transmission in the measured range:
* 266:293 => -1.58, 4.51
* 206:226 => 1.46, 3.92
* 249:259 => 0.58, 4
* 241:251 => 0.81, 3.9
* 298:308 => -0.57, 4.52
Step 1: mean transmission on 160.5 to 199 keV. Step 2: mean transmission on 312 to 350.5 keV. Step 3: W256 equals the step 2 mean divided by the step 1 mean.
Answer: 1.15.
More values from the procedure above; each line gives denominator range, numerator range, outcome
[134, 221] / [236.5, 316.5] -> 1.14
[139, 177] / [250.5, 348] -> 1.19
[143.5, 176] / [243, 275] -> 1.14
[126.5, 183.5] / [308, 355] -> 1.12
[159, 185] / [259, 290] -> 1.20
